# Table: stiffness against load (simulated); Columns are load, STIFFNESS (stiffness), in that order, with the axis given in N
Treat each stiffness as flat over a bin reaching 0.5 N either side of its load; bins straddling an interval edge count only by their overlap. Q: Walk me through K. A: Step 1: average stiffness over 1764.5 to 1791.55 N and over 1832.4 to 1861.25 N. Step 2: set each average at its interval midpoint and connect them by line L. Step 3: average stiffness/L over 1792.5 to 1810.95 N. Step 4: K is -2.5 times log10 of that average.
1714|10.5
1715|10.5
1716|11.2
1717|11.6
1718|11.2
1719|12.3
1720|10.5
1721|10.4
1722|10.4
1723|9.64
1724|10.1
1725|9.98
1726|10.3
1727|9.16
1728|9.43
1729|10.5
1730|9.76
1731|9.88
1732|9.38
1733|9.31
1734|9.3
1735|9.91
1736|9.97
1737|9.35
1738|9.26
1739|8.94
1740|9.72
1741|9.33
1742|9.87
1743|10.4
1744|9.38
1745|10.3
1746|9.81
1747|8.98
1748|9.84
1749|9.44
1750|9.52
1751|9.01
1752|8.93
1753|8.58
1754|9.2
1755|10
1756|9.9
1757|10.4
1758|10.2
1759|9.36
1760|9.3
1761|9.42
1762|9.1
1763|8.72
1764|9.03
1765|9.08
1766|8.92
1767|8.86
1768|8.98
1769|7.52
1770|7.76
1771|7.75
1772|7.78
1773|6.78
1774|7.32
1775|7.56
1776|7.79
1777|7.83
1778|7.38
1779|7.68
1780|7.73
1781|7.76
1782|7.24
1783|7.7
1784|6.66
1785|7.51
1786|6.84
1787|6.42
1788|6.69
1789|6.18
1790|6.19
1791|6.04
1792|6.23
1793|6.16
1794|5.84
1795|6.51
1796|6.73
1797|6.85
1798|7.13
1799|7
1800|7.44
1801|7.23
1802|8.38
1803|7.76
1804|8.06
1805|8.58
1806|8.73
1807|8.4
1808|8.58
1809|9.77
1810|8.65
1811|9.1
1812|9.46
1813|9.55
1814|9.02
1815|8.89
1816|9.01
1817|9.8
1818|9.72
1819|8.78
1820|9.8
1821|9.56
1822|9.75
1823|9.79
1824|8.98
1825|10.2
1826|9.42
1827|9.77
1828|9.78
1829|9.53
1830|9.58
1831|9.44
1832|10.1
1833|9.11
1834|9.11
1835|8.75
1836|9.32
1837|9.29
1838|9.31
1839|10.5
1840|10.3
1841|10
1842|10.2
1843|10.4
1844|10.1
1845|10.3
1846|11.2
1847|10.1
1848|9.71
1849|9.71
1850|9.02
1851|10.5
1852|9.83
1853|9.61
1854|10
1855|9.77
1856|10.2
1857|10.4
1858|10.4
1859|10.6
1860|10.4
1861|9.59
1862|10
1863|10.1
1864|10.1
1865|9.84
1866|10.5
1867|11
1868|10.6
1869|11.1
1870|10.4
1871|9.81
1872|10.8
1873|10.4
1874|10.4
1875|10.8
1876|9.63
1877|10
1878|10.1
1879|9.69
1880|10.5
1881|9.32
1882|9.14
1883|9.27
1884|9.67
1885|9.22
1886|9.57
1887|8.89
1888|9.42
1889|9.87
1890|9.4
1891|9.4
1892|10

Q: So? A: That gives 0.088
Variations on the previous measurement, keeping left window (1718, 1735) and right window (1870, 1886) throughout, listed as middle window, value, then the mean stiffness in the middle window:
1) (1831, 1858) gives 0.008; 9.88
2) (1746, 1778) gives 0.142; 8.8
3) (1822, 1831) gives 0.038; 9.63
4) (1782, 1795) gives 0.457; 6.56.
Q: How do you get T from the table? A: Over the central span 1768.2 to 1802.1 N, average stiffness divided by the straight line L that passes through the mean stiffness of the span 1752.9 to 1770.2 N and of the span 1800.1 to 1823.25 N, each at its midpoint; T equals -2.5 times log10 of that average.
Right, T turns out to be 0.26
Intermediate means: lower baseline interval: 9.17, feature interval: 7.11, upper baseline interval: 8.94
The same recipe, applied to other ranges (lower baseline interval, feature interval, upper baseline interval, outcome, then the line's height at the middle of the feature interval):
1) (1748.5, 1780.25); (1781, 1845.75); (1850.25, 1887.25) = 0.096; 9.32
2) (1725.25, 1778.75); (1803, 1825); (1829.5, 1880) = 0.063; 9.68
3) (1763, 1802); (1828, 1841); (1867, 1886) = -0.083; 8.85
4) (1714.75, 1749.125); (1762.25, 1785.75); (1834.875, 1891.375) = 0.256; 9.98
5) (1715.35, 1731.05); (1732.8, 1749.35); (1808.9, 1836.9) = 0.069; 10.2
